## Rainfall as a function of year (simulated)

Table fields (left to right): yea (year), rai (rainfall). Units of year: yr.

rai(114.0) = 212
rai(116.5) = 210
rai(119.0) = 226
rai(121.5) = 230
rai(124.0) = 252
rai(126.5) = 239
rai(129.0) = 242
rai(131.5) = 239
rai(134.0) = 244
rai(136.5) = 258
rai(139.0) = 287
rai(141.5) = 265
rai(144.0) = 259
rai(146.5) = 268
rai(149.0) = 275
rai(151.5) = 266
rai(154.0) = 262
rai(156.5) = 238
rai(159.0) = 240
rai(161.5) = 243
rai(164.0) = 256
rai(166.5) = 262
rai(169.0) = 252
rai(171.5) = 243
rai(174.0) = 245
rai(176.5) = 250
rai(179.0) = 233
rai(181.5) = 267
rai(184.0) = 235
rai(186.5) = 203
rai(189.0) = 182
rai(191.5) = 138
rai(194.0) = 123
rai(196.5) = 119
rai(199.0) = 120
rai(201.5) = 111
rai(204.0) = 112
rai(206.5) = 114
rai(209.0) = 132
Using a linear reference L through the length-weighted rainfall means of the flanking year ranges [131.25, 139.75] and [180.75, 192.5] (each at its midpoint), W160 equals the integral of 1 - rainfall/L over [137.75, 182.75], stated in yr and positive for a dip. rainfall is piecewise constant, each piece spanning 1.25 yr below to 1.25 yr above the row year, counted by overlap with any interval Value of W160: -4.9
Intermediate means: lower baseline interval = 257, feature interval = 256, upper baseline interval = 204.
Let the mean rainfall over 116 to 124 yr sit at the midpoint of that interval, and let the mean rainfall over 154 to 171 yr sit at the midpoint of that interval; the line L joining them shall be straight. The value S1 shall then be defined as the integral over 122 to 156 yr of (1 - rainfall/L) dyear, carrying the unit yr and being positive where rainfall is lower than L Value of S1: -2.8 yr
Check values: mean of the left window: 228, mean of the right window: 249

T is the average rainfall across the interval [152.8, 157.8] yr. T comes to 250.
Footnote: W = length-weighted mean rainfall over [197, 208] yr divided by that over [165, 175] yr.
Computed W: 0.46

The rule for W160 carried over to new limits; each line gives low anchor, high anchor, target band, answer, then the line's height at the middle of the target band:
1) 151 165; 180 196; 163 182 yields -2.6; 220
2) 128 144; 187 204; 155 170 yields -3.5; 202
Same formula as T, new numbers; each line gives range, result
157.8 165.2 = 246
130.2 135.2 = 241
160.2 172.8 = 251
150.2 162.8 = 250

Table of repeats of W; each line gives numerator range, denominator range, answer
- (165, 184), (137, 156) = 0.93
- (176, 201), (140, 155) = 0.69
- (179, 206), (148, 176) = 0.65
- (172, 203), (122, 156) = 0.72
